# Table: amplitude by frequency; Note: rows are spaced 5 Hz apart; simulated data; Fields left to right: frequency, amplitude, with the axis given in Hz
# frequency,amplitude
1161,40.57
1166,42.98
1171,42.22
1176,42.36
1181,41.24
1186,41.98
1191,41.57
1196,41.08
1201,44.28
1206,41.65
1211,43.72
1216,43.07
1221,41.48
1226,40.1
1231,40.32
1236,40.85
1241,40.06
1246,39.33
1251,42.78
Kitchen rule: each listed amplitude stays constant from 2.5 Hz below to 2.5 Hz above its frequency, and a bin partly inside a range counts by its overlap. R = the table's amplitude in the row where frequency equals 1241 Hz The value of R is 40.06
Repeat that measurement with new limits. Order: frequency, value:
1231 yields 40.32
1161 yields 40.57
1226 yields 40.1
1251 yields 42.78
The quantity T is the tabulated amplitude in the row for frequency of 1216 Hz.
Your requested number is 43.07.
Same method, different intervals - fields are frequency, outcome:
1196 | 41.08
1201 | 44.28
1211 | 43.72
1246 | 39.33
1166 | 42.98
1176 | 42.36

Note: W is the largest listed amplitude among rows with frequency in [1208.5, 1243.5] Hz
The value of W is 43.72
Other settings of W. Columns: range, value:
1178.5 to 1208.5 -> 44.28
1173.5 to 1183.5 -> 42.36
